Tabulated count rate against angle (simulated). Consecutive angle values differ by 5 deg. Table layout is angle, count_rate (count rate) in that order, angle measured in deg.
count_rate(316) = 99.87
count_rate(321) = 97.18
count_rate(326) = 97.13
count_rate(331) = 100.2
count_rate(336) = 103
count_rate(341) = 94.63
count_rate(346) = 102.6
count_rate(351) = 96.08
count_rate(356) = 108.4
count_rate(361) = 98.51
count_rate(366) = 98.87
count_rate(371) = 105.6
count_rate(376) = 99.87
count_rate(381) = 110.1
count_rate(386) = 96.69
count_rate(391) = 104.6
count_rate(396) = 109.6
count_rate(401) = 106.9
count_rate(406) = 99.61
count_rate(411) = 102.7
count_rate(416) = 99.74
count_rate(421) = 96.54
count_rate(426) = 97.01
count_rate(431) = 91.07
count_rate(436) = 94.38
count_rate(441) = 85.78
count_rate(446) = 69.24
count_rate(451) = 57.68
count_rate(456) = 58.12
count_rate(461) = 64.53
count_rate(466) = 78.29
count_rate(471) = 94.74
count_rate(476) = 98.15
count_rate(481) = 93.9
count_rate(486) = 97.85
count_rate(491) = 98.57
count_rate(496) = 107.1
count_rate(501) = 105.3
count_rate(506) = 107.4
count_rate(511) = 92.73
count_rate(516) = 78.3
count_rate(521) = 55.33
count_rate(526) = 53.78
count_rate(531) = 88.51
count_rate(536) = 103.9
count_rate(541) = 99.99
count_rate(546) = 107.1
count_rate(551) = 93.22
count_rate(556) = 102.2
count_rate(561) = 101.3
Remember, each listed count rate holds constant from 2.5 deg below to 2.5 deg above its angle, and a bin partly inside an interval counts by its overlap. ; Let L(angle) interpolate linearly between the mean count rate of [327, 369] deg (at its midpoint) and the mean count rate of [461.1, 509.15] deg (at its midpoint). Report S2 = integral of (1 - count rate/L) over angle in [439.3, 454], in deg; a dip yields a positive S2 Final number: 4.2 deg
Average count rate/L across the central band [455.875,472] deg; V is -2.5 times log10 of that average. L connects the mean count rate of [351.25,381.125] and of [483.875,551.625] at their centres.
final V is 0.274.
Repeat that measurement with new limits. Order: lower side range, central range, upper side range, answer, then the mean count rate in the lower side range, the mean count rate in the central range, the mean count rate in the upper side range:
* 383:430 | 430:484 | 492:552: 0.20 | 101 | 80.4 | 91.2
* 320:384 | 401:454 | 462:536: 0.06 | 101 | 89.9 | 89.3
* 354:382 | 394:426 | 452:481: -0.10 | 103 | 102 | 79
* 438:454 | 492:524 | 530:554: -0.02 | 71.2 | 90.8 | 99.2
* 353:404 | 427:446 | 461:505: 0.13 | 104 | 88.1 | 95.3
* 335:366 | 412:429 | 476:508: 0.03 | 100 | 98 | 101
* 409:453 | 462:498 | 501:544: -0.08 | 88.4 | 94.1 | 86.4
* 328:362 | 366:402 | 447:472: -0.16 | 101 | 104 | 69.1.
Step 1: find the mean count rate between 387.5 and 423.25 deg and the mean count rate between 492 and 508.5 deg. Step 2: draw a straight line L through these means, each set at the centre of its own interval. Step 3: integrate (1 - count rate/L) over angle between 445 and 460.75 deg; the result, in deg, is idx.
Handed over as 6.5 deg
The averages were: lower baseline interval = 103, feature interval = 61.4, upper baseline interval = 106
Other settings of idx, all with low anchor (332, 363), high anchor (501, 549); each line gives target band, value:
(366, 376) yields -0.36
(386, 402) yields -1.32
